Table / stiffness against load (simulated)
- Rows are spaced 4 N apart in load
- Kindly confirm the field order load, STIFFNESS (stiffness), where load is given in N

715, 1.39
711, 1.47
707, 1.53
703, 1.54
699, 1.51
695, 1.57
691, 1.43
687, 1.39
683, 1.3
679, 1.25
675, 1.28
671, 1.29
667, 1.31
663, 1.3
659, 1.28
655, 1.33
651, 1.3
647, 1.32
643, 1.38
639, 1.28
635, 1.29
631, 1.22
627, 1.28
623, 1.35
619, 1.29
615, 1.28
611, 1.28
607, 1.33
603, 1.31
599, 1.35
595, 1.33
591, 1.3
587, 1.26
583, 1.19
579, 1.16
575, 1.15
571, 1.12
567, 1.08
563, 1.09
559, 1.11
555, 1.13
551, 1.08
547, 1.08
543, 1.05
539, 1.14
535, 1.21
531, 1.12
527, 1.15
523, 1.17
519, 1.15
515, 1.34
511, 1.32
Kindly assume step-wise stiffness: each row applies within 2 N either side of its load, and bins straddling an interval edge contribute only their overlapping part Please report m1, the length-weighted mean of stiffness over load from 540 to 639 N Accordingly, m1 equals 1.21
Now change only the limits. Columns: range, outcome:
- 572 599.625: 1.24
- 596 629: 1.31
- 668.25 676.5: 1.29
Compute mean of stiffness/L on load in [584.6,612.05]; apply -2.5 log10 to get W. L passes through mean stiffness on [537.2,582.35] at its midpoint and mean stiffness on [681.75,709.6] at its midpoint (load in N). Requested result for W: -0.08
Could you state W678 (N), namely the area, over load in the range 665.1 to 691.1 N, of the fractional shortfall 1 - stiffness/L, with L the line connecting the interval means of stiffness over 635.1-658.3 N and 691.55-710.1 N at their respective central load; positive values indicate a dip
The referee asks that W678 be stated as 2.3 N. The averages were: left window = 1.32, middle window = 1.31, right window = 1.53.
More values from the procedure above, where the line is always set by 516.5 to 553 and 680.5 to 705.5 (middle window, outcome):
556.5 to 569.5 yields 1.01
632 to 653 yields 0.64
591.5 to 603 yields -0.65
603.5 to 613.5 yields -0.18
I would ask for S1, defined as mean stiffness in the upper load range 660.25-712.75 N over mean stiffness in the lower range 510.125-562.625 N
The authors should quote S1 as 1.2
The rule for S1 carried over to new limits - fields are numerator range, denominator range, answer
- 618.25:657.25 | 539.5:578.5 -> 1.18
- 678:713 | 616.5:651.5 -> 1.11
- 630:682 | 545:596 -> 1.12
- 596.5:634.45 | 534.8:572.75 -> 1.18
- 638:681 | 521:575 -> 1.16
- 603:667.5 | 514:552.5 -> 1.14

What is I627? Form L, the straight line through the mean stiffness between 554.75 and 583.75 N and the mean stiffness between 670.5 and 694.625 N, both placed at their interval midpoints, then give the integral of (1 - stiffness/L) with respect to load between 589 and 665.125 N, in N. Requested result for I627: -4.35 N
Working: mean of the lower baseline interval 1.13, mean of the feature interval 1.31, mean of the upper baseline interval 1.34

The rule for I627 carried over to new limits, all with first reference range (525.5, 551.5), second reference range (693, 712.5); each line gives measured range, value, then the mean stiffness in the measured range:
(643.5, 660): 1.0 N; 1.32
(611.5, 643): 1.1 N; 1.29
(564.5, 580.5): 1.0 N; 1.13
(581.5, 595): -0.2 N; 1.26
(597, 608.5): -0.5 N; 1.33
